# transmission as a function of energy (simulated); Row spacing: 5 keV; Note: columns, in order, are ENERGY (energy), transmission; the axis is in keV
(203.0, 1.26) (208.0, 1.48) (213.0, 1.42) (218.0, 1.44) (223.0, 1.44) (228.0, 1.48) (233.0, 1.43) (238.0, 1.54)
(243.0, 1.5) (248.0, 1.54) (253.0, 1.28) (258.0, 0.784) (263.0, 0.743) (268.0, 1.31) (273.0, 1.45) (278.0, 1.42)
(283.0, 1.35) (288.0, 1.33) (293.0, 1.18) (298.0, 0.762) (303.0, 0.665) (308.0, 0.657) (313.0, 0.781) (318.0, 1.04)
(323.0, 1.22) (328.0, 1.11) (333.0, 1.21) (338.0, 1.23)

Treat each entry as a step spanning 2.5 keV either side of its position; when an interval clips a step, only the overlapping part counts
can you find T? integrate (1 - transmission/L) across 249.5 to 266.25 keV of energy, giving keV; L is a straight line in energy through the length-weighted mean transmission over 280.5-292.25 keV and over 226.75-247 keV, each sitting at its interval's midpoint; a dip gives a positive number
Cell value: 5.1 keV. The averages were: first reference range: 1.49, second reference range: 1.32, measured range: 0.989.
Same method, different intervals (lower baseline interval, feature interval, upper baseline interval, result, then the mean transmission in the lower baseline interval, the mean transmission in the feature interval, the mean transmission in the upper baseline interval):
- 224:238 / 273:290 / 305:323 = -4.15 keV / 1.47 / 1.38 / 0.876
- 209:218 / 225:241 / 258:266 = -4.24 keV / 1.44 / 1.48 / 0.791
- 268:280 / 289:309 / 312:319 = 4.57 keV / 1.41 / 0.866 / 0.91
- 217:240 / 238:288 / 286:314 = -4.32 keV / 1.47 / 1.28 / 0.894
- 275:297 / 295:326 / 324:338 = 9.11 keV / 1.28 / 0.864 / 1.18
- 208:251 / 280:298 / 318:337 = 0.98 keV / 1.47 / 1.22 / 1.17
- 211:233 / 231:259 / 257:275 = -2.52 keV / 1.44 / 1.37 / 1.09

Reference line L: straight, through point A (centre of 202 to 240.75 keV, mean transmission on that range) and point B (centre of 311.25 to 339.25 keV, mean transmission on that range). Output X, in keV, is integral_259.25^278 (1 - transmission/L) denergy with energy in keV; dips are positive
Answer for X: 1.6 keV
